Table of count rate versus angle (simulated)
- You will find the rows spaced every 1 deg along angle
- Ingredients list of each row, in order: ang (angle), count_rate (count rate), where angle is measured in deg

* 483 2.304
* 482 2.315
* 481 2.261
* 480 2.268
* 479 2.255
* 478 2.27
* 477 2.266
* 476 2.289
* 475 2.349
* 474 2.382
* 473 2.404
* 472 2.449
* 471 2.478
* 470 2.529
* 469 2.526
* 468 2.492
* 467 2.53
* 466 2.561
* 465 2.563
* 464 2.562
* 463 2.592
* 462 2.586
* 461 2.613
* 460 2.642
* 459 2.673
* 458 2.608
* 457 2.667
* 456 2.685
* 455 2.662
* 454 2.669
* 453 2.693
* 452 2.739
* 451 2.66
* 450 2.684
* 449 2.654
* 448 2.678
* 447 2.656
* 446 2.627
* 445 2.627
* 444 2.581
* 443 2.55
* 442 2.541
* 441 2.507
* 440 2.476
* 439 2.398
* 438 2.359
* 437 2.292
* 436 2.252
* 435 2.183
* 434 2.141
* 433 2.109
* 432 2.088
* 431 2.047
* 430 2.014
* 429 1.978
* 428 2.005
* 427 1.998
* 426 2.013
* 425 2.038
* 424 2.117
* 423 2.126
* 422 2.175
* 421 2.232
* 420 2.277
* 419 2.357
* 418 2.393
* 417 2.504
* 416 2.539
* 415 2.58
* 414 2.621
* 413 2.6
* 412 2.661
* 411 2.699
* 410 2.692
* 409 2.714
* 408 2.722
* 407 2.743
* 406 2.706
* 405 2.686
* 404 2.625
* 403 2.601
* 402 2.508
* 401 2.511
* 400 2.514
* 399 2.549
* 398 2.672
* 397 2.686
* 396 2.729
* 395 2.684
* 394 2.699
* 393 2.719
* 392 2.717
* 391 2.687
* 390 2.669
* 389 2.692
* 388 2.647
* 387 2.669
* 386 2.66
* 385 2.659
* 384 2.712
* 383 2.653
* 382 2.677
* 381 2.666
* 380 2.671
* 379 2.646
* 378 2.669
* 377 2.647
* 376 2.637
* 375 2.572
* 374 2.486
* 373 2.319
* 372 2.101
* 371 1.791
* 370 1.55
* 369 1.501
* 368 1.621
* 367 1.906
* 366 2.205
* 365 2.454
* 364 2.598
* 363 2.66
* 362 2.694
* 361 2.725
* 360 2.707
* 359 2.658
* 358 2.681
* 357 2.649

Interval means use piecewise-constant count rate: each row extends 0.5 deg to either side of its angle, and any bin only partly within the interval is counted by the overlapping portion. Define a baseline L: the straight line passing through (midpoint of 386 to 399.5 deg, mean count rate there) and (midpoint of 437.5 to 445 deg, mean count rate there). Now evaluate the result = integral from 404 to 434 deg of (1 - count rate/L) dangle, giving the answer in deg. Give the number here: 2.6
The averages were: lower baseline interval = 2.68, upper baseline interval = 2.5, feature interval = 2.36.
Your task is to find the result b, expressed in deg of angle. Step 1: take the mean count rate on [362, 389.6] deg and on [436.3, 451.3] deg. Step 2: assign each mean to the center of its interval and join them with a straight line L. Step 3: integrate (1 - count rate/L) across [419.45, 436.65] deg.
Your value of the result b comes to 2.8 deg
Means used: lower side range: 2.42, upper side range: 2.55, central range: 2.11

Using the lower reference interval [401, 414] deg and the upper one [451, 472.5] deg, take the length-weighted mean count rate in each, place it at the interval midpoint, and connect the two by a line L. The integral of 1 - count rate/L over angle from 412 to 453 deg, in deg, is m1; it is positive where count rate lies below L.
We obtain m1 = 4.1 deg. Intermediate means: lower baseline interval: 2.66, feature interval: 2.37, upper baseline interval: 2.6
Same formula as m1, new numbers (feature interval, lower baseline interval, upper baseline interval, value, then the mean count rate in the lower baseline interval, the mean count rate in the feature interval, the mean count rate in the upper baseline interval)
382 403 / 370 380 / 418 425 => -2.9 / 2.4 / 2.65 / 2.21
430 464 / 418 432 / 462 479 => -3.4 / 2.12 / 2.51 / 2.45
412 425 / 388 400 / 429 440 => 0.1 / 2.67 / 2.37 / 2.19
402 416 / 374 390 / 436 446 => -0.4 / 2.65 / 2.66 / 2.48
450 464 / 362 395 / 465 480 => -1.3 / 2.46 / 2.65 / 2.41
